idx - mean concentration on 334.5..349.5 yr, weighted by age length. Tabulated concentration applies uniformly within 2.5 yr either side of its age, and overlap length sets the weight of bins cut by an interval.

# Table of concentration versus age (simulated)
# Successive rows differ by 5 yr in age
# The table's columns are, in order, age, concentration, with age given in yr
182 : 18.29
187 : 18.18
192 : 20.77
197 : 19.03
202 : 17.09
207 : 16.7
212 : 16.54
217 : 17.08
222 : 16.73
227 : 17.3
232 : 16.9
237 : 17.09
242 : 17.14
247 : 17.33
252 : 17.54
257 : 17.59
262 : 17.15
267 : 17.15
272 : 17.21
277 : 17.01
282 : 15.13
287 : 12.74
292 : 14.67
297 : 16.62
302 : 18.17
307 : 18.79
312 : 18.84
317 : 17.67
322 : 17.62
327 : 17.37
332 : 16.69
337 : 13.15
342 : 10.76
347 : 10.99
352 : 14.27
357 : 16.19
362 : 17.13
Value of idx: 11.6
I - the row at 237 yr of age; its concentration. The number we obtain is 17.09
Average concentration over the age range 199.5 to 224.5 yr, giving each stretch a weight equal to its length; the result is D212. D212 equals 16.8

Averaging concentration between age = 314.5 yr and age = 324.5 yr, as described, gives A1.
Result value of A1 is 17.6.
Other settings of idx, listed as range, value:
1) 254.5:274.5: 17.3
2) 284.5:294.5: 13.7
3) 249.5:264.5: 17.4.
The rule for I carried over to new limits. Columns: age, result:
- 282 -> 15.13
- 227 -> 17.3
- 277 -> 17.01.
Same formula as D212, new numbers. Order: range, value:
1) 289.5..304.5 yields 16.5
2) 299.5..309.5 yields 18.5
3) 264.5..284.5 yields 16.6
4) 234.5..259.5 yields 17.3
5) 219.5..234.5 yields 17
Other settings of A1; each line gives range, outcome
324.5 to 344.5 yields 14.5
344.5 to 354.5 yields 12.6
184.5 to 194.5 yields 19.5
